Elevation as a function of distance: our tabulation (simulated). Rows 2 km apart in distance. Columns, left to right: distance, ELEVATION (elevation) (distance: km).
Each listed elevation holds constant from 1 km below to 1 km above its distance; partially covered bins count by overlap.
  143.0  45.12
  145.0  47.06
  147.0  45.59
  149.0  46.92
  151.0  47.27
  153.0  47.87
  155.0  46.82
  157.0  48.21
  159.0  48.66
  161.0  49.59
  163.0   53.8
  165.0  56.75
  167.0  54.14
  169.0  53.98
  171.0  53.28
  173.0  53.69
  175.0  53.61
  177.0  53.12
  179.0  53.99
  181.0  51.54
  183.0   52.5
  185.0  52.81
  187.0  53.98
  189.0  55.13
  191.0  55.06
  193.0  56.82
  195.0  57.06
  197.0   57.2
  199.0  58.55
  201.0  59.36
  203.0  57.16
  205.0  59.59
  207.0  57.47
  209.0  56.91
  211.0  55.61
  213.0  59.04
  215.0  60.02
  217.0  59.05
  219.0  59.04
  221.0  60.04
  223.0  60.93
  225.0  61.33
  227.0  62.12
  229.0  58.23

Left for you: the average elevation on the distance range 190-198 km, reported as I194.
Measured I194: 56.5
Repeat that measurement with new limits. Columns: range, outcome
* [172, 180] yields 53.6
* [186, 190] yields 54.6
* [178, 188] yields 53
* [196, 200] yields 57.9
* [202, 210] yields 57.8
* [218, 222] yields 59.5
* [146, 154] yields 46.9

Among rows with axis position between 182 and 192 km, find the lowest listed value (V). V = 52.5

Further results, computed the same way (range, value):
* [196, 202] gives 57.2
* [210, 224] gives 55.61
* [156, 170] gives 48.21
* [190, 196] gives 55.06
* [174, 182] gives 51.54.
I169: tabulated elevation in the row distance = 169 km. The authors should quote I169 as 53.98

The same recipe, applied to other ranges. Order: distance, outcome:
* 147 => 45.59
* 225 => 61.33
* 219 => 59.04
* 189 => 55.13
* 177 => 53.12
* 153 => 47.87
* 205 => 59.59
